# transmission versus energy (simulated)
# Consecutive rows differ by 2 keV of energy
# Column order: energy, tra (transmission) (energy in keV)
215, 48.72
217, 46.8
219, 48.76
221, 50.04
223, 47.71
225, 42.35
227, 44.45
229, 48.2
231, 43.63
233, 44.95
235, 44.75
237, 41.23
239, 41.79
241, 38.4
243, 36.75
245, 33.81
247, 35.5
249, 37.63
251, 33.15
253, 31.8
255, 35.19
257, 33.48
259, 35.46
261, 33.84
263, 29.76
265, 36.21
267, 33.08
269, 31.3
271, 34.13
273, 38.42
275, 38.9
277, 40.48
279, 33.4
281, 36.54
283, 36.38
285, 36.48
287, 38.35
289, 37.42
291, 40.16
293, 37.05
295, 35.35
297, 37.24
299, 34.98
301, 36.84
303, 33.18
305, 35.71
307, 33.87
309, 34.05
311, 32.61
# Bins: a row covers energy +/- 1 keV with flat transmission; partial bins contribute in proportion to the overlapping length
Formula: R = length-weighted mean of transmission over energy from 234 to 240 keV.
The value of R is 42.6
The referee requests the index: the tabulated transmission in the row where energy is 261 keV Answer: 33.84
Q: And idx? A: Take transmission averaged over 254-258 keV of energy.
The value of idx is 34.3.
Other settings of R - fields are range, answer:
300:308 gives 34.9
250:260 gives 33.8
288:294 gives 38.2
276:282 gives 36.8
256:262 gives 34.3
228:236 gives 45.4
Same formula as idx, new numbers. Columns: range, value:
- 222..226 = 45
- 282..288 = 37.1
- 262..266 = 33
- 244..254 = 34.4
